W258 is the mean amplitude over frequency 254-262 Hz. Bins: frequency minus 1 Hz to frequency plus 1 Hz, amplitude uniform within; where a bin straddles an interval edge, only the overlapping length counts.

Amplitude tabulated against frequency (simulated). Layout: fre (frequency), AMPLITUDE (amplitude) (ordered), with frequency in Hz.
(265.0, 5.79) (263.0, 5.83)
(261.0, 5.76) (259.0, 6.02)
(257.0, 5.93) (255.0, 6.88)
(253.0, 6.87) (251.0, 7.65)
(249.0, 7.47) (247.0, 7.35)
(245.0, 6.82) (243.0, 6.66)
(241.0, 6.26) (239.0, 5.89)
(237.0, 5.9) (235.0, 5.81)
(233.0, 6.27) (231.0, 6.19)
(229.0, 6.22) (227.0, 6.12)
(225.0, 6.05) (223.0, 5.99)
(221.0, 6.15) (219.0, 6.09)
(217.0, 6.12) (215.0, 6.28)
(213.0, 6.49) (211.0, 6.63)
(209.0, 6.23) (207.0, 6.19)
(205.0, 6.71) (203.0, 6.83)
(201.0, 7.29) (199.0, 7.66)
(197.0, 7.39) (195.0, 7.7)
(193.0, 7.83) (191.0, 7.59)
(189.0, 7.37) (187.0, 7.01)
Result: 6.15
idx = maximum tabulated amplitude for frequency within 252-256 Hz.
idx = 6.88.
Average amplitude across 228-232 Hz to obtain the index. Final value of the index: 6.21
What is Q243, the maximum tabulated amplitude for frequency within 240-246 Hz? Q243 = 6.82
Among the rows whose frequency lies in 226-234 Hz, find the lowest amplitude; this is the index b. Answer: 6.12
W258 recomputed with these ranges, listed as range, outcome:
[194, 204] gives 7.37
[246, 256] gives 7.24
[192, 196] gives 7.77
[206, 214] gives 6.39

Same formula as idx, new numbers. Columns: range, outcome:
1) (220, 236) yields 6.27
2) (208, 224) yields 6.63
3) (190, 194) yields 7.83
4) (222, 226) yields 6.05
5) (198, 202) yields 7.66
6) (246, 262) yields 7.65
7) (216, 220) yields 6.12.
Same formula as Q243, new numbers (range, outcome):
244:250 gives 7.47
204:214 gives 6.71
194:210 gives 7.7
